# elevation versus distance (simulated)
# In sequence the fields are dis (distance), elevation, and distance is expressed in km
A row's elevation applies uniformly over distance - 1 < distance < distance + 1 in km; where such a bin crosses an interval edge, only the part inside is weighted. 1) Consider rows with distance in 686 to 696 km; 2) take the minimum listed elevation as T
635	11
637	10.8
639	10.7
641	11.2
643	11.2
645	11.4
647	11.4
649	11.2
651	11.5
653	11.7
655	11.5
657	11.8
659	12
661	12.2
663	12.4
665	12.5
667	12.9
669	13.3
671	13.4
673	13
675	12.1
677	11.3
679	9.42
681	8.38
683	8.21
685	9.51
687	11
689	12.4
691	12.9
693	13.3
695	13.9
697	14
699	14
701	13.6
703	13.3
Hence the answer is 11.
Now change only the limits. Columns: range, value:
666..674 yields 12.9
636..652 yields 10.7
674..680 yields 9.42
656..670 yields 11.8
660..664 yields 12.2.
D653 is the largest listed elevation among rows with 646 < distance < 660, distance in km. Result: 12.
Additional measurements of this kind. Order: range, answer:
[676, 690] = 12.4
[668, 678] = 13.4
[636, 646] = 11.4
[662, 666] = 12.5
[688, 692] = 12.9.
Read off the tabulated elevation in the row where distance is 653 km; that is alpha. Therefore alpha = 11.7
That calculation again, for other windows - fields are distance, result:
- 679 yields 9.42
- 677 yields 11.3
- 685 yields 9.51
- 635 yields 11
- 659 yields 12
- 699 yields 14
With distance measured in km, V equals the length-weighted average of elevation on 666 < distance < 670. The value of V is 13.1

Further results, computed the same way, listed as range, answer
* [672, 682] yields 10.8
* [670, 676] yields 12.8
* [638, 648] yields 11.2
